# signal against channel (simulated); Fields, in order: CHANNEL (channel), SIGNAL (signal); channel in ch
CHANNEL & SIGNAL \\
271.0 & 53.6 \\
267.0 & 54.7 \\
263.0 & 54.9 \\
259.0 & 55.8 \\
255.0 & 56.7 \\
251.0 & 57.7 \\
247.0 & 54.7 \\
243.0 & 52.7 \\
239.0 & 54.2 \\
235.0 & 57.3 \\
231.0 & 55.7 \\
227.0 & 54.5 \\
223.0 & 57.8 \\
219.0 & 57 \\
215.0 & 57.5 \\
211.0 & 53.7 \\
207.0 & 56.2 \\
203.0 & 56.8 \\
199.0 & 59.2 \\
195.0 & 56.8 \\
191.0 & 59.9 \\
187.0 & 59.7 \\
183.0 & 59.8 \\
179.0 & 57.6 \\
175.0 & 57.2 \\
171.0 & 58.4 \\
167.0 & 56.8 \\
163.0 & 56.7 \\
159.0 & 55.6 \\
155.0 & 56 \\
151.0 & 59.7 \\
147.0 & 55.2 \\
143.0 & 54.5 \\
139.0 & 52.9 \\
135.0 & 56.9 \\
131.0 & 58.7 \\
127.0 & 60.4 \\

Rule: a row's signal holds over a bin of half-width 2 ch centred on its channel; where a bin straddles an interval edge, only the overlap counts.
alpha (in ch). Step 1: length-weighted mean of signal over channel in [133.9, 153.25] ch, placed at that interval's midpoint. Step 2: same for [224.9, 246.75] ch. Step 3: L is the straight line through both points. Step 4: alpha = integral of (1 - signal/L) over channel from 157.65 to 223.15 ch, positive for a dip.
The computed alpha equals -2.5 ch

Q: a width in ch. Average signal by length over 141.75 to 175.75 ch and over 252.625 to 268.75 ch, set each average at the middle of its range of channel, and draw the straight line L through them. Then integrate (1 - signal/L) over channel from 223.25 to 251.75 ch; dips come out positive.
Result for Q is 0.3 ch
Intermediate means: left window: 56.7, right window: 55.6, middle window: 55.3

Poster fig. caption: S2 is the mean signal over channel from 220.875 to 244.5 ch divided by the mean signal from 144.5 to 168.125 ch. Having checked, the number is 0.98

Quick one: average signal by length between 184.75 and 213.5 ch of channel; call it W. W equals 57.5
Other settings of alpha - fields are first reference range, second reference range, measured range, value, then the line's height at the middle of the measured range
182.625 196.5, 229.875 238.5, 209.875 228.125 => 0.27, 57.2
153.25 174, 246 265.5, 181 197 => -0.71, 56.5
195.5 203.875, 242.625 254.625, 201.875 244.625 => 0.78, 56.8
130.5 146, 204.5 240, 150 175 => -0.67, 55.6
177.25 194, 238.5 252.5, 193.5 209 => 0.20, 58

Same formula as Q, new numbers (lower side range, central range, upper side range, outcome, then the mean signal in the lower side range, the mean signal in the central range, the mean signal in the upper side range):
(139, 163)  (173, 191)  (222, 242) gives -0.9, 56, 58.7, 55.6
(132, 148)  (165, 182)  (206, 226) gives -0.6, 55.1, 57.6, 56.4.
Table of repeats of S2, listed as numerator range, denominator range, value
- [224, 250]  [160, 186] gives 0.95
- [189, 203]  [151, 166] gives 1.03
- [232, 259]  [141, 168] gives 0.99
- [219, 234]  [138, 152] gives 1.01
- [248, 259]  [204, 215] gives 1.02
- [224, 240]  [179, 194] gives 0.94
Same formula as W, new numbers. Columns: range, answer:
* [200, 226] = 56.5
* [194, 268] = 56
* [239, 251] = 54.5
